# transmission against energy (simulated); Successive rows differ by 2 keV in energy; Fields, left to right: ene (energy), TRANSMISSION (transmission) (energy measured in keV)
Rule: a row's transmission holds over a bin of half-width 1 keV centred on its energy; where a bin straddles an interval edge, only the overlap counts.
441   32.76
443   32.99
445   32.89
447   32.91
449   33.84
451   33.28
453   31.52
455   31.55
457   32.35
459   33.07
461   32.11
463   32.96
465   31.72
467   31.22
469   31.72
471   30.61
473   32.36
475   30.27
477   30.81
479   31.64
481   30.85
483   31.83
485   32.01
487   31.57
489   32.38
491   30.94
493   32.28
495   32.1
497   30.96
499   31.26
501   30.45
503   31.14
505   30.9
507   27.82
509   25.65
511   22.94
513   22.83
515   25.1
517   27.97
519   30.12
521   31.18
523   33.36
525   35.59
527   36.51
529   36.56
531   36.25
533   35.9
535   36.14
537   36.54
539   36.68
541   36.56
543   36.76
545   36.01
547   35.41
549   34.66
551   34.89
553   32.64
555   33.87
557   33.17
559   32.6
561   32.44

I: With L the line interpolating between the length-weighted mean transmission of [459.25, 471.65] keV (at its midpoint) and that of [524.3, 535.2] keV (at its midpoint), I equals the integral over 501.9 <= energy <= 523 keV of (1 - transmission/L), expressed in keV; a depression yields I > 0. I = 4.31 keV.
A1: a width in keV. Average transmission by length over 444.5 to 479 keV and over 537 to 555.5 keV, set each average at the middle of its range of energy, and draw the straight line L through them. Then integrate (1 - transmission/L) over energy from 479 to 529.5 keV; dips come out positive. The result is 4.76 keV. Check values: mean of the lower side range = 32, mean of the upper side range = 35.4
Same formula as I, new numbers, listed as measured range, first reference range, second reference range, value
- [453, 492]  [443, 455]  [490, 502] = 0.46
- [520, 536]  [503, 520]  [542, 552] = -2.20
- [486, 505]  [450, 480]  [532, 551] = 1.17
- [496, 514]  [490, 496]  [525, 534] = 2.68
